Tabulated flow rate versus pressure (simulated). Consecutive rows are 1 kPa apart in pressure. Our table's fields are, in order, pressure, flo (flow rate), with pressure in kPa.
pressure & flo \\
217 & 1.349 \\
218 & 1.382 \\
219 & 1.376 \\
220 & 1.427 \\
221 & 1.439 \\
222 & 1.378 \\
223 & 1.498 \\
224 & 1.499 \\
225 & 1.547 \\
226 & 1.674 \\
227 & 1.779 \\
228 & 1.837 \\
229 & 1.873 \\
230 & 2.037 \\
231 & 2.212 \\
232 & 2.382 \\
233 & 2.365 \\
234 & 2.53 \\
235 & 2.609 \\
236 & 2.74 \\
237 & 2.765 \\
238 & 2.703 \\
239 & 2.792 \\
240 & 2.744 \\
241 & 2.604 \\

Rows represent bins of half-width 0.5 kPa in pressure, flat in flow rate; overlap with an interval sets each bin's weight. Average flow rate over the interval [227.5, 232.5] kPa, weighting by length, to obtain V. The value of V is 2.07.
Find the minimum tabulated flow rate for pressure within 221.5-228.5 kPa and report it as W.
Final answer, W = 1.378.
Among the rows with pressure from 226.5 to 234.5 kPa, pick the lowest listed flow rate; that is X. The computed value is 1.779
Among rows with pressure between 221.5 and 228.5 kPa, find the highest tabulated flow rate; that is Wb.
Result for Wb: 1.837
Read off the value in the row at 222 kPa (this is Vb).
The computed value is 1.378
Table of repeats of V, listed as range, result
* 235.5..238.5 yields 2.74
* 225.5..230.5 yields 1.84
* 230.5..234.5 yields 2.37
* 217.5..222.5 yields 1.4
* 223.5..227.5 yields 1.62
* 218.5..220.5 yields 1.4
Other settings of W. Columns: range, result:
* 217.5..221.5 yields 1.376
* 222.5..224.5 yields 1.498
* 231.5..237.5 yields 2.365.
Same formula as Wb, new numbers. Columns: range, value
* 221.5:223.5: 1.498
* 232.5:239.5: 2.792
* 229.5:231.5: 2.212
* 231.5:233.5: 2.382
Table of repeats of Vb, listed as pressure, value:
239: 2.792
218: 1.382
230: 2.037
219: 1.376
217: 1.349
